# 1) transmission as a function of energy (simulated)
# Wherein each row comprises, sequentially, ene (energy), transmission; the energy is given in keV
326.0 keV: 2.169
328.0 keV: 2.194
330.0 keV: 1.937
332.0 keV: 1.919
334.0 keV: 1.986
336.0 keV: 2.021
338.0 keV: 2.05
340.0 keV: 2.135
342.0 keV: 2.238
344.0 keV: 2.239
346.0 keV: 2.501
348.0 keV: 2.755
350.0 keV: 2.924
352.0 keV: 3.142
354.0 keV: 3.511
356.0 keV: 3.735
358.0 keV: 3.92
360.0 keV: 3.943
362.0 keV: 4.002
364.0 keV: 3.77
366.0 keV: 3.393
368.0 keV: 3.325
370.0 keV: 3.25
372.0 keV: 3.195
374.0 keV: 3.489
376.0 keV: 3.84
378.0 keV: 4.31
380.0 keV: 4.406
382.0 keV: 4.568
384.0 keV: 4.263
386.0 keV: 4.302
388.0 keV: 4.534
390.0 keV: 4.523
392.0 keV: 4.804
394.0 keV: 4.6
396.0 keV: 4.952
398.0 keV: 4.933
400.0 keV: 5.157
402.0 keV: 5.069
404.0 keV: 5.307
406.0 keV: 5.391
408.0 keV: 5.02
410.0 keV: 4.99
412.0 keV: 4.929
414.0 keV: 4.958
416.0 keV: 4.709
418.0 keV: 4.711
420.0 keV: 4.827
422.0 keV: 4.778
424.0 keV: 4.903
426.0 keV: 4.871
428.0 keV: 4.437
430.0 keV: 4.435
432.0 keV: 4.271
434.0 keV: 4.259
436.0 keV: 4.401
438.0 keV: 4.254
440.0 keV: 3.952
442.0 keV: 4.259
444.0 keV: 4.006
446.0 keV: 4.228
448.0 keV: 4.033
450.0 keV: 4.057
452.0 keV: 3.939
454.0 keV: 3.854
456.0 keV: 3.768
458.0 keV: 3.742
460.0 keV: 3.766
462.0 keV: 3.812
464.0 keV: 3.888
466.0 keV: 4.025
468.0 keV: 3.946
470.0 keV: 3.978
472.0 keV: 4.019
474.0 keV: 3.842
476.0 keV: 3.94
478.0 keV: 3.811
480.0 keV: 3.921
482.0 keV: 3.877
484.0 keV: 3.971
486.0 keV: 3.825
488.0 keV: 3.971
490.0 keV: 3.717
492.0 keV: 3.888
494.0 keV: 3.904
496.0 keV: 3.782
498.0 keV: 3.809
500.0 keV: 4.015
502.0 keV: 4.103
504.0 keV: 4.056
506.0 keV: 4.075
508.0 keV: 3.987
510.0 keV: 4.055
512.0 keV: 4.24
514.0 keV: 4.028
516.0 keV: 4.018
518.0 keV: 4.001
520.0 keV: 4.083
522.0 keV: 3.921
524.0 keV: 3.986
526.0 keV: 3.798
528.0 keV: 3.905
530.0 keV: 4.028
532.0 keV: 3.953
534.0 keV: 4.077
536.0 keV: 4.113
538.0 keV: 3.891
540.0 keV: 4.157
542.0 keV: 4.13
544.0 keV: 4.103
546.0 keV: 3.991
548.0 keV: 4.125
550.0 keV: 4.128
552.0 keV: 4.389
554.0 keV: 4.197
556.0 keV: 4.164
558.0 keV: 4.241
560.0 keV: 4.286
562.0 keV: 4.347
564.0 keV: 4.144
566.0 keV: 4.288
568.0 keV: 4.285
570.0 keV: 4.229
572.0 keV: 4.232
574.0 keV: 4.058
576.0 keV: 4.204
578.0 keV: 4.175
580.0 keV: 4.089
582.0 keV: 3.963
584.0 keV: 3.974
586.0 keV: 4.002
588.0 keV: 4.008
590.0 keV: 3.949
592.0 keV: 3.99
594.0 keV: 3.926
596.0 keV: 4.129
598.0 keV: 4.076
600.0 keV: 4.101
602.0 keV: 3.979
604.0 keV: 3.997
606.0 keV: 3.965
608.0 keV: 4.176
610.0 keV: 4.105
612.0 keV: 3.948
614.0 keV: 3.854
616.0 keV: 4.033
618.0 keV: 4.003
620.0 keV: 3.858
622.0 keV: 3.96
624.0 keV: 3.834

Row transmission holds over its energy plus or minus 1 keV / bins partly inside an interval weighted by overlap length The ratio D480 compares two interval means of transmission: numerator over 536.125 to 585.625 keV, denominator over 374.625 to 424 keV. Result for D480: 0.88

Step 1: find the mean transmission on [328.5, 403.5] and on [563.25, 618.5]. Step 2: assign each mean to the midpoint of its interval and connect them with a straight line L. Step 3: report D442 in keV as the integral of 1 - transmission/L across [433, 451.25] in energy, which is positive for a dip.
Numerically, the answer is -2.08 keV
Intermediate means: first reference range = 3.56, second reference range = 4.07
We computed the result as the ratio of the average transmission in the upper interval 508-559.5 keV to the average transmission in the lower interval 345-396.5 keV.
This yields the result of 1.06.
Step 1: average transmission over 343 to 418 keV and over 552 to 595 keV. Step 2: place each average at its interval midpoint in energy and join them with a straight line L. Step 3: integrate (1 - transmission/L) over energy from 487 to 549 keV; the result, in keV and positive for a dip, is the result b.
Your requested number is 2.1 keV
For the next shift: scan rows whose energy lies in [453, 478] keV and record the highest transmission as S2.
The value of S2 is 4.025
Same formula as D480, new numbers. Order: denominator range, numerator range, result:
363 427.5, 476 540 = 0.88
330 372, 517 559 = 1.39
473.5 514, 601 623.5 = 1.01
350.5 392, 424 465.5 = 1.06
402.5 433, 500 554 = 0.84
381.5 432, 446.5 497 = 0.81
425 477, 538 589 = 1.02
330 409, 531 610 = 1.11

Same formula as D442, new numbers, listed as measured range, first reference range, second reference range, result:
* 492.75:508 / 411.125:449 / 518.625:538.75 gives 0.6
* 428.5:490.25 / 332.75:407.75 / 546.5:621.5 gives -1.7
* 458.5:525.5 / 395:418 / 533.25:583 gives 8.7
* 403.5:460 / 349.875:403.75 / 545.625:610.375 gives -4.8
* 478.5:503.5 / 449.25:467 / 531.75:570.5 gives 0.5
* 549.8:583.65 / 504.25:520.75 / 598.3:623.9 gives -1.5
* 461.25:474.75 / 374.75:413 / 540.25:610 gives 1.6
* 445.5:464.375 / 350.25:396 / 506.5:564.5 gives 0.6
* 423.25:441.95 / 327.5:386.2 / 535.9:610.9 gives -4.9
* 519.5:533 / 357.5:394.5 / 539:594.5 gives 0.5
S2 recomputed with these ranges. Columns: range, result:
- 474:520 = 4.24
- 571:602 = 4.232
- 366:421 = 5.391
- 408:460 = 5.02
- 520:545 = 4.157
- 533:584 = 4.389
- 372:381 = 4.406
